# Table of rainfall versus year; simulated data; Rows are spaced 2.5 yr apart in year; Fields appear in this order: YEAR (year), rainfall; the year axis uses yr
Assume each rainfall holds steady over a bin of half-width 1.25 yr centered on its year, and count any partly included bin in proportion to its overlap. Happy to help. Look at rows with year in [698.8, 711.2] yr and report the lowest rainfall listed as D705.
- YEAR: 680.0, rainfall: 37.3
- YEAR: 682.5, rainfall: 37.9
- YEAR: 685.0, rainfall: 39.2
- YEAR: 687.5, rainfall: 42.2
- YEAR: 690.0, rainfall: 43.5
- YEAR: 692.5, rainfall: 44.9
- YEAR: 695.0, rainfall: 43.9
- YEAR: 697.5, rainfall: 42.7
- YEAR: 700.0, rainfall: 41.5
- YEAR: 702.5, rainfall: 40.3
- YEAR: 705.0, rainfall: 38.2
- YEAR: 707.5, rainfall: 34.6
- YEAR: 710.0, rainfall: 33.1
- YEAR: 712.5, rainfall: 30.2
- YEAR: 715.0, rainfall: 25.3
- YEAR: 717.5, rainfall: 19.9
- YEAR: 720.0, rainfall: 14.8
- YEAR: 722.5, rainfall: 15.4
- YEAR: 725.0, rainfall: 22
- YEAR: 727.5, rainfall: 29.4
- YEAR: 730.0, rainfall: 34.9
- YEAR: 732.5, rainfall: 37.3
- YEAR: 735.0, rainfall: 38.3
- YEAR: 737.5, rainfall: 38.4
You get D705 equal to 33.1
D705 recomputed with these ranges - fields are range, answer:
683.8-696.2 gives 39.2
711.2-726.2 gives 14.8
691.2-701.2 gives 41.5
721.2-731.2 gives 15.4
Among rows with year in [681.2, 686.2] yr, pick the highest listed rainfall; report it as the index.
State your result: 39.2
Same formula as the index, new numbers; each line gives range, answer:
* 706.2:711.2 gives 34.6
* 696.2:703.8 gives 42.7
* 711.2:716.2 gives 30.2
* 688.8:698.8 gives 44.9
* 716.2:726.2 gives 22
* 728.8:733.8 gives 37.3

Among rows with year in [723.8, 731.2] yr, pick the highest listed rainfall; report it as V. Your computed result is 34.9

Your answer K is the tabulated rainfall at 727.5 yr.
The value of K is 29.4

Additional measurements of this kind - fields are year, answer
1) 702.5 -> 40.3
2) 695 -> 43.9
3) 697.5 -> 42.7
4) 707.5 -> 34.6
